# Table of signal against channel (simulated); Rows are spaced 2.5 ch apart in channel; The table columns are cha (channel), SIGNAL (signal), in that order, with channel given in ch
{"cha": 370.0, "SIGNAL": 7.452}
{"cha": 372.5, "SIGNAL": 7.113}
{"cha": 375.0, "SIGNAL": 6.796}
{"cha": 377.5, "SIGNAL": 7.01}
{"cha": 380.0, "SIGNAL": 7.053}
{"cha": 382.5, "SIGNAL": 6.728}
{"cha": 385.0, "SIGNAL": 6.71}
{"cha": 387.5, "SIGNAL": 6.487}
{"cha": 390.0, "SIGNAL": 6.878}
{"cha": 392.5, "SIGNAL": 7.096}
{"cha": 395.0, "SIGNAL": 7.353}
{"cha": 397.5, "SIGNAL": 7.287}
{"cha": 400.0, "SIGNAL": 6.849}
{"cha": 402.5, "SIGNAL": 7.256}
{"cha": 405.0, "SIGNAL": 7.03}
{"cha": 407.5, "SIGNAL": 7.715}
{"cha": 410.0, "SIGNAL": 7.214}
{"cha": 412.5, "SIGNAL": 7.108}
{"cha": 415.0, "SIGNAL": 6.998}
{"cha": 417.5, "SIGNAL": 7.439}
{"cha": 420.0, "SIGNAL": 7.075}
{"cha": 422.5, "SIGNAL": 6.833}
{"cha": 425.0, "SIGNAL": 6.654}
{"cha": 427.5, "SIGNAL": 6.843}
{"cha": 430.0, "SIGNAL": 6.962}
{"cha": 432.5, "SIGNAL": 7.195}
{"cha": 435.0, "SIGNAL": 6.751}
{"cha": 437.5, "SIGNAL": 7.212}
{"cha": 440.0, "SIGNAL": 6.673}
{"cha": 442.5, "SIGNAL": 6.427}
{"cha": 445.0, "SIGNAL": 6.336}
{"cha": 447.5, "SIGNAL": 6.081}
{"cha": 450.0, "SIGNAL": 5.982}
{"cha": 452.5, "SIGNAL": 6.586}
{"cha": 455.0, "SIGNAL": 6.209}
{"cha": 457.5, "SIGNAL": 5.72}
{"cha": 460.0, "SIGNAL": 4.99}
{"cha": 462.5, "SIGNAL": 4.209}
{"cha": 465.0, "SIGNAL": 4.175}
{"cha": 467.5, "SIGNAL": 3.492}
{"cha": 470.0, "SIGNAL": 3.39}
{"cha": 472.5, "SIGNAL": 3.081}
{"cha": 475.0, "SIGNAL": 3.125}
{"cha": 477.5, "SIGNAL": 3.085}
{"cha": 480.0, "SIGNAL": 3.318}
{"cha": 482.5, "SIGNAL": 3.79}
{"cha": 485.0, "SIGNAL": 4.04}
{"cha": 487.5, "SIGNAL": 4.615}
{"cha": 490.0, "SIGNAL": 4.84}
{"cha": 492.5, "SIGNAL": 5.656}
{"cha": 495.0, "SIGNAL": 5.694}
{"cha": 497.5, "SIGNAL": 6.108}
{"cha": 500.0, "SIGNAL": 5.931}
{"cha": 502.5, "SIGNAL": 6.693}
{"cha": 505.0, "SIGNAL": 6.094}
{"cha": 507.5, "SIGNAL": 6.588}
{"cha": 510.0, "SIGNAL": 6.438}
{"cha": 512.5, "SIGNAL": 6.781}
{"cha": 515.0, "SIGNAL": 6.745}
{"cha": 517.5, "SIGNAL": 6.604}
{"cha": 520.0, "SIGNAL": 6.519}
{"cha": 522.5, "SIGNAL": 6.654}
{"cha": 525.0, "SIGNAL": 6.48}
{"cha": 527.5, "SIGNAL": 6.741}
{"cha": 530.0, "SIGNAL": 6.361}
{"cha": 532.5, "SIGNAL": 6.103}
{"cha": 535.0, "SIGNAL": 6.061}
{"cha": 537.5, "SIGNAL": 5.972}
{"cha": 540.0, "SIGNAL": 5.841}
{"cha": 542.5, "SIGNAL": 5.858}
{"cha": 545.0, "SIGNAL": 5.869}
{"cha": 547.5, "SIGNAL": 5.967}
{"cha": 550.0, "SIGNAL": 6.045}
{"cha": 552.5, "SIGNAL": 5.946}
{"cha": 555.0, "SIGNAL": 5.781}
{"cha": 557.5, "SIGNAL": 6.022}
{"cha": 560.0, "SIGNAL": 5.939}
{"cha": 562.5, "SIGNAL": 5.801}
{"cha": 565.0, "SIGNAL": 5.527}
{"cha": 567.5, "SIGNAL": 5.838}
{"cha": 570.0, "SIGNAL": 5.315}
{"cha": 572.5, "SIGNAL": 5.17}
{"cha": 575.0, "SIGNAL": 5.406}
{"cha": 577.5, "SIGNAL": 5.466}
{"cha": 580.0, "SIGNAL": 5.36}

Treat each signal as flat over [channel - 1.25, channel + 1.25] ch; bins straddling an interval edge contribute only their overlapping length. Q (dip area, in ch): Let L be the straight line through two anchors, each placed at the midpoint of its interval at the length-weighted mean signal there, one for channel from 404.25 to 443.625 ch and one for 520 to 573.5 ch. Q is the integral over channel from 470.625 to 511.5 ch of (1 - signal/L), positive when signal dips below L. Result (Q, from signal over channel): 9.49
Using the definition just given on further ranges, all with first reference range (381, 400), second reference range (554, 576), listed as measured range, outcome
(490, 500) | 0.7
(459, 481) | 9.4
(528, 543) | -0.5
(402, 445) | -2.0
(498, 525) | -2.0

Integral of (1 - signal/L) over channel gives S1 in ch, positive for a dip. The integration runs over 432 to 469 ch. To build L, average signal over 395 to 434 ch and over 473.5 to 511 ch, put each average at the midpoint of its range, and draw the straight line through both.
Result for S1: 2.2 ch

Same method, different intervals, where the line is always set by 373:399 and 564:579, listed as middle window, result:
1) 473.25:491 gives 6.82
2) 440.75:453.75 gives 0.31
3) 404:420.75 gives -1.25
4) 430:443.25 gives -0.69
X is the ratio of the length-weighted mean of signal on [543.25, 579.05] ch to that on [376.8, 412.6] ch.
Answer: 0.81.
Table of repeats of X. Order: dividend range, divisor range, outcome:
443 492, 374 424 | 0.66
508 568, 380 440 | 0.88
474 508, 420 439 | 0.71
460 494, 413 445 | 0.57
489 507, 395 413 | 0.82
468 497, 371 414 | 0.58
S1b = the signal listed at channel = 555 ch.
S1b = 5.781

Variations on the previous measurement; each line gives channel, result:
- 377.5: 7.01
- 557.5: 6.022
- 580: 5.36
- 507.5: 6.588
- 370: 7.452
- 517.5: 6.604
